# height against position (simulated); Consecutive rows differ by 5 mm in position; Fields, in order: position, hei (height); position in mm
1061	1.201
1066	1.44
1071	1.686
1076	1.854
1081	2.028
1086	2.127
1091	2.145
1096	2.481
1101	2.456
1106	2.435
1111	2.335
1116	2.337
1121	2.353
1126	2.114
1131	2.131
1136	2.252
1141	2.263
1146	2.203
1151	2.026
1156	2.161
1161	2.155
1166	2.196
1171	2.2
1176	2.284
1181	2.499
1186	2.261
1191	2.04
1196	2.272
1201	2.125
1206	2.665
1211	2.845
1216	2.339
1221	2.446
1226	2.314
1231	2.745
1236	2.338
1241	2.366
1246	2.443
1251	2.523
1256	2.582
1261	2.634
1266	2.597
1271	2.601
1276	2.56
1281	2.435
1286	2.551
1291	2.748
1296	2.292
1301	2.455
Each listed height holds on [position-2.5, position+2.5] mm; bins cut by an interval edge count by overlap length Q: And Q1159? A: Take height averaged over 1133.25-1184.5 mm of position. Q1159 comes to 2.22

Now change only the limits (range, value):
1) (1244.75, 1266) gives 2.56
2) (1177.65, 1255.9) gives 2.42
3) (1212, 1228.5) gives 2.41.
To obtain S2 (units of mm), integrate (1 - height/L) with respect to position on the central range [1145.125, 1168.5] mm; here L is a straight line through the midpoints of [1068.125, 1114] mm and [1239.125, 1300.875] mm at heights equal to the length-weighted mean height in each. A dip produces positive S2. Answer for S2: 1.58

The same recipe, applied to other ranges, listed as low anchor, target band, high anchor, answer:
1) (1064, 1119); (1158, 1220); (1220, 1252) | 0.6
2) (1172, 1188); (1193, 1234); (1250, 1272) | -0.3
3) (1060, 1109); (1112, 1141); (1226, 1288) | -1.5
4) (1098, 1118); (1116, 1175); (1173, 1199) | 3.5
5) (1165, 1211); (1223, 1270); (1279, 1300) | -1.6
